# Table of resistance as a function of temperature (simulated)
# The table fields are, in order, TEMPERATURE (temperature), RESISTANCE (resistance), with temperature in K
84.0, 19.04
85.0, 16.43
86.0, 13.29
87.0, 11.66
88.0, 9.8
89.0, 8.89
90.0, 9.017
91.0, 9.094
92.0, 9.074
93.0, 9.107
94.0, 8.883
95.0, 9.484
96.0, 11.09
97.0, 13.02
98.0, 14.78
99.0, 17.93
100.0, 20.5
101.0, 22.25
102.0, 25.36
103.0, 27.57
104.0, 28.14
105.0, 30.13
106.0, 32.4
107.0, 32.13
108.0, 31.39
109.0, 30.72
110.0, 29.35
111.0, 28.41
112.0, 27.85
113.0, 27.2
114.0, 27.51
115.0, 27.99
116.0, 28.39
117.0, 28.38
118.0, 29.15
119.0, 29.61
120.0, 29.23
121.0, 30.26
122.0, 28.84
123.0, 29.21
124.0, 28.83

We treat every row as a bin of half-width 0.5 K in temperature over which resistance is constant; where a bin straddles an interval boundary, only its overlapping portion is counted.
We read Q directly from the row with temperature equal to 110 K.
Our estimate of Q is 29.35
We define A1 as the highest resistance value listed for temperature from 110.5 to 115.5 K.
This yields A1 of 28.41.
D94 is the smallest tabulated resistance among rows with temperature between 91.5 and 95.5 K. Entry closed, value 8.883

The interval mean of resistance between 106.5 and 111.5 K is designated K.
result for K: 30.4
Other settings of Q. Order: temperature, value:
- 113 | 27.2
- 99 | 17.93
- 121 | 30.26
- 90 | 9.017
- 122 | 28.84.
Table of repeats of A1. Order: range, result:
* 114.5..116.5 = 28.39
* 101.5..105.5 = 30.13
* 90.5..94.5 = 9.107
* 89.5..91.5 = 9.094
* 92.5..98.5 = 14.78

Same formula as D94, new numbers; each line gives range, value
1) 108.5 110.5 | 29.35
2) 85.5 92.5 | 8.89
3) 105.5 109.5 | 30.72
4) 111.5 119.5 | 27.2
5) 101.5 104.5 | 25.36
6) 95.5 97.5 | 11.09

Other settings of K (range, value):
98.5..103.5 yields 22.7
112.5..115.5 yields 27.6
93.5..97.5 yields 10.6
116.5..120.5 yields 29.1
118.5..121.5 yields 29.7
